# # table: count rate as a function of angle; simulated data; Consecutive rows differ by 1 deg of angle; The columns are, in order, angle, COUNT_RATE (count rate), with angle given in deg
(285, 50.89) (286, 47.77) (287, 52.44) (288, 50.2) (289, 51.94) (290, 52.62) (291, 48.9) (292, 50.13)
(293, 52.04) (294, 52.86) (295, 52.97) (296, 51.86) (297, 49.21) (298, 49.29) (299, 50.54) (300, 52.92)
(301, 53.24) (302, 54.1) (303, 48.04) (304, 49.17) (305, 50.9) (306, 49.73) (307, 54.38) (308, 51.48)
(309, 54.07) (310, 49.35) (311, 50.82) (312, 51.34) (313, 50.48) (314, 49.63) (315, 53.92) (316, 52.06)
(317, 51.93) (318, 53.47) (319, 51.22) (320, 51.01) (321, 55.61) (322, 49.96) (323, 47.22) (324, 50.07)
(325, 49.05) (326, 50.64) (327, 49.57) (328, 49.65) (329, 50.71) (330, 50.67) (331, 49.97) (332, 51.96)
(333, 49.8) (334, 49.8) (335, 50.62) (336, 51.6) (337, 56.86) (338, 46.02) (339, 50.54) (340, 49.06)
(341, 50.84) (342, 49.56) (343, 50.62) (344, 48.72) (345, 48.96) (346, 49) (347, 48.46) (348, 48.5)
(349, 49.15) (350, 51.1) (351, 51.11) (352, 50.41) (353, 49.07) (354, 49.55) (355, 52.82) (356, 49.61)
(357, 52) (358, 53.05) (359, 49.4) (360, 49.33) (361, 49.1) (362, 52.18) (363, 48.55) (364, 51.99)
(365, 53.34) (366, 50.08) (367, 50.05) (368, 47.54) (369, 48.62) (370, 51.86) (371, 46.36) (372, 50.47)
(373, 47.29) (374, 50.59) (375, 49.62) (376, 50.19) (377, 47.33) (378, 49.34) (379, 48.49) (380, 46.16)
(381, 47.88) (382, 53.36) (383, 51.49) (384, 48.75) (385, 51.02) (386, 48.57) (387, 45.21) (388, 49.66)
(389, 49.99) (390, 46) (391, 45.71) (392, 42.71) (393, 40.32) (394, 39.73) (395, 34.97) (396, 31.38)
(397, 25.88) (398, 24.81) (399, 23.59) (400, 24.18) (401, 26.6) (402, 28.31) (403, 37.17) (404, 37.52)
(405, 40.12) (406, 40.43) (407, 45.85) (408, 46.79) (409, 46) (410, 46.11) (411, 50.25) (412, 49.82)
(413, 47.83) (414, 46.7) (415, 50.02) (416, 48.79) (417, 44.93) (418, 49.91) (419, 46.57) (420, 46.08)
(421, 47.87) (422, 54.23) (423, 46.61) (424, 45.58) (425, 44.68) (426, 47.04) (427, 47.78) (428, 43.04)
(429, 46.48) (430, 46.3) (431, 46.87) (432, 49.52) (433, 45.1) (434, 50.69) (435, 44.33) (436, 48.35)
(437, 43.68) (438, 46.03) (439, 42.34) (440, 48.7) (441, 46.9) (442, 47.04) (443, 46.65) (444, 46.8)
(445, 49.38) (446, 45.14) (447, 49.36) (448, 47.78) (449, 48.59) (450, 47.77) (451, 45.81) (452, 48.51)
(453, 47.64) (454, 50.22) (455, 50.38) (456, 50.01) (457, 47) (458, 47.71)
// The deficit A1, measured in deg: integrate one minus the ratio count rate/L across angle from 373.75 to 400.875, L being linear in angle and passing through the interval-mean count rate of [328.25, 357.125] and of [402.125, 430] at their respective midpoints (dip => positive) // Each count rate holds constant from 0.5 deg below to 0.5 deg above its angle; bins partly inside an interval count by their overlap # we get 2.7 deg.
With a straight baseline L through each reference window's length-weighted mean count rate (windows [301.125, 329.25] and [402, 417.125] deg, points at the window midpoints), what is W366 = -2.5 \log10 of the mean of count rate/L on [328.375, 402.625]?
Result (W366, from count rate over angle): 0.02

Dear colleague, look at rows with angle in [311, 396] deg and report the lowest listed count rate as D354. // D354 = 31.38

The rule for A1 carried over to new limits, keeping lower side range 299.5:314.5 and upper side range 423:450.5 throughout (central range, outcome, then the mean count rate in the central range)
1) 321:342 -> 0.04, 50.3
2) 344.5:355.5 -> -0.01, 49.8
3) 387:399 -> 2.36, 38.8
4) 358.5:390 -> -0.31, 49.4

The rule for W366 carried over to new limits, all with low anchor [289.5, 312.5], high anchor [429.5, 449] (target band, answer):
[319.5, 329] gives 0.01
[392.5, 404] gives 0.48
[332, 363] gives -0.01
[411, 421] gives -0.01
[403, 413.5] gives 0.08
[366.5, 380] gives 0.00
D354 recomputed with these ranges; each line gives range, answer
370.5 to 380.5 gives 46.16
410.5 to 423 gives 44.93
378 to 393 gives 40.32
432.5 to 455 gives 42.34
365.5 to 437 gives 23.59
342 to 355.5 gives 48.46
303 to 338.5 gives 46.02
